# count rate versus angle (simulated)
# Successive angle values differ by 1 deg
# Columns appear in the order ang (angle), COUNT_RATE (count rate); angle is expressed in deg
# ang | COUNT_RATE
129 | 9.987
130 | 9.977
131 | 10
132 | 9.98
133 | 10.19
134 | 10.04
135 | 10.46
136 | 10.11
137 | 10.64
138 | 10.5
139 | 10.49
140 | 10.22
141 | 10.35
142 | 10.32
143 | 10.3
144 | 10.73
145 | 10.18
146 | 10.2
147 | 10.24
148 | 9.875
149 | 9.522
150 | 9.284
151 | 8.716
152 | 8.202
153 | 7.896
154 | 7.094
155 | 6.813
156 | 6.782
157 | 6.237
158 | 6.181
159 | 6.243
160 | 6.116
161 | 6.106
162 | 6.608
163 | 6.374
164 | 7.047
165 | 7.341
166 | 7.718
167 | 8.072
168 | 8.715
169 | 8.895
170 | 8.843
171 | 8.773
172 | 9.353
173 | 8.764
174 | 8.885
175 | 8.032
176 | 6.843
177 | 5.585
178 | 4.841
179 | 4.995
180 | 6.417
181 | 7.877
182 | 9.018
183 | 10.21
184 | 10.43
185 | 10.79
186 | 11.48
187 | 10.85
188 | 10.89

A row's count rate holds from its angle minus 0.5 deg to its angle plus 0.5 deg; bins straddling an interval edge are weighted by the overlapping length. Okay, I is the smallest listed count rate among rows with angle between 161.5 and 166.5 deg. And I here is 6.374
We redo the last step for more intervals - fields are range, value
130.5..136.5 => 9.98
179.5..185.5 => 6.417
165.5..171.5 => 7.718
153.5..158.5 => 6.181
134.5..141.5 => 10.11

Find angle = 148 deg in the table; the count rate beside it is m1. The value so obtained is 9.875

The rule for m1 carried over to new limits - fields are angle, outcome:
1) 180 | 6.417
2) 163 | 6.374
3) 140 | 10.22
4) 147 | 10.24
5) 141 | 10.35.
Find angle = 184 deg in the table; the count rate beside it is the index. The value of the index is 10.43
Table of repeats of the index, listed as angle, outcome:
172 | 9.353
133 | 10.19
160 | 6.116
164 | 7.047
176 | 6.843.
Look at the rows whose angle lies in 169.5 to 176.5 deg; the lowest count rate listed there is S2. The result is 6.843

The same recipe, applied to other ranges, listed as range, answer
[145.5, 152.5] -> 8.202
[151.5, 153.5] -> 7.896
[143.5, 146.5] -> 10.18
